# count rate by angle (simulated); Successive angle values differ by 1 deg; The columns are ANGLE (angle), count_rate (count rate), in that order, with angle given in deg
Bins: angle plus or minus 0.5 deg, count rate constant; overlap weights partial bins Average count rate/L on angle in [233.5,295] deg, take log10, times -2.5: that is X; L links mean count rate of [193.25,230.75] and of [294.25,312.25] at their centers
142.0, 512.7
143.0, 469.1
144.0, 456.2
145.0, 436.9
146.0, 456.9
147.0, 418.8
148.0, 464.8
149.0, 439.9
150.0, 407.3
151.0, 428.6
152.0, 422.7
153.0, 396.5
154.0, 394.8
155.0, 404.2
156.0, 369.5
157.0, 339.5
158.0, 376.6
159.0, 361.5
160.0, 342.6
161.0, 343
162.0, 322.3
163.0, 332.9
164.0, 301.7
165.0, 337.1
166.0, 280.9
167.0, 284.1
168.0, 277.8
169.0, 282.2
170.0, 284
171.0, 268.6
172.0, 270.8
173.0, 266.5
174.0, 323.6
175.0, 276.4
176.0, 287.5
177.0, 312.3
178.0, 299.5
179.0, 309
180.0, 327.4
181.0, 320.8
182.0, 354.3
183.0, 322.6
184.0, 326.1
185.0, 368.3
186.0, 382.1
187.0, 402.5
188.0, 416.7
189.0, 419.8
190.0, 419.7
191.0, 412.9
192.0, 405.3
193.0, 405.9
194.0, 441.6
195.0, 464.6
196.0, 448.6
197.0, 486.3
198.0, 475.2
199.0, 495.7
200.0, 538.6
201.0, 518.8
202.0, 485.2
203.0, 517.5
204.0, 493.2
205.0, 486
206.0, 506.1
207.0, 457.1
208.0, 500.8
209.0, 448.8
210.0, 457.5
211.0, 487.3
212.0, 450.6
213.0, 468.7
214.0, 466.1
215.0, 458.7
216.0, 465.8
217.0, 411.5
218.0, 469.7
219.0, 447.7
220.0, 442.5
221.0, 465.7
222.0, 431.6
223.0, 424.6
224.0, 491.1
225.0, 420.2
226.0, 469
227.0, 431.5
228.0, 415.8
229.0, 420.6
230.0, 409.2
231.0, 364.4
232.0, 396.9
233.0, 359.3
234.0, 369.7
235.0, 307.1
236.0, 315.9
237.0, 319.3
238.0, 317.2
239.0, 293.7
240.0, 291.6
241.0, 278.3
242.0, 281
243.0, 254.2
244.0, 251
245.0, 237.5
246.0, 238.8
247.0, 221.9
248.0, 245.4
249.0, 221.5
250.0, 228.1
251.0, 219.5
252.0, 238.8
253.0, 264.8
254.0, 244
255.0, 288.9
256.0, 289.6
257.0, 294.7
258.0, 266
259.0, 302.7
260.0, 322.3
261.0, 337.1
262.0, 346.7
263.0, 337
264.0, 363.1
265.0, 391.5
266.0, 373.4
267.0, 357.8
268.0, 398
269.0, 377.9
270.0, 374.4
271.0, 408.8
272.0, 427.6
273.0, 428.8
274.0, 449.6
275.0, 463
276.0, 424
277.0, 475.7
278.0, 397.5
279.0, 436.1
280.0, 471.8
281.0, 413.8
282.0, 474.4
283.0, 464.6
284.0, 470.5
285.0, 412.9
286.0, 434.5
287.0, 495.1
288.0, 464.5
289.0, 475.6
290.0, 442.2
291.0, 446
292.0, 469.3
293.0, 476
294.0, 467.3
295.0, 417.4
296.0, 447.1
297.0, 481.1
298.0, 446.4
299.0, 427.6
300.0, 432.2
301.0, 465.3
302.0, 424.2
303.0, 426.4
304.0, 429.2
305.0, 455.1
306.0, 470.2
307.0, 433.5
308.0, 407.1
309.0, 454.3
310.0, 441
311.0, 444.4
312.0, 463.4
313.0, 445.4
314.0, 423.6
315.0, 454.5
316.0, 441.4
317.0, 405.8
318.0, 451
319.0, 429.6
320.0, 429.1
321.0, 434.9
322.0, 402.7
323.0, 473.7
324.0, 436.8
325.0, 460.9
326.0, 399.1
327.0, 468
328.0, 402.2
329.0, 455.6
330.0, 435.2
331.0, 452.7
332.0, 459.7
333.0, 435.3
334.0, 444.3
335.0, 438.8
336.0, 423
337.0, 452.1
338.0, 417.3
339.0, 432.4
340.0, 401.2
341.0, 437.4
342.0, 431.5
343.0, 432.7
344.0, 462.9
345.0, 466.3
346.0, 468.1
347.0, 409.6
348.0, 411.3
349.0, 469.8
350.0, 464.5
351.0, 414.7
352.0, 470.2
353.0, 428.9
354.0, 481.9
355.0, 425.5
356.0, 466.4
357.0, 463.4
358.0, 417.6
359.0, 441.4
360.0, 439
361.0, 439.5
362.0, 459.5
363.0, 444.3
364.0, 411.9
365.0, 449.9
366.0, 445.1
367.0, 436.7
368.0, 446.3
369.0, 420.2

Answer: 0.25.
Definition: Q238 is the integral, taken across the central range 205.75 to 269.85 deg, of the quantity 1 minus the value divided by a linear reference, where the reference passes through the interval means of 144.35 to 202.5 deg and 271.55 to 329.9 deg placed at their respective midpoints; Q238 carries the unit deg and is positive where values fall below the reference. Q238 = 7.4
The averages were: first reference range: 375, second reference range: 444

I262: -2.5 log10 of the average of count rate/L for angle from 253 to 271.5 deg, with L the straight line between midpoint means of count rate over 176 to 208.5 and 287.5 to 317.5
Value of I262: 0.29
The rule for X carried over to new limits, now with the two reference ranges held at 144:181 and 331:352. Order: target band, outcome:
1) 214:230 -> -0.18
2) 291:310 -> -0.07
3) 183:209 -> -0.22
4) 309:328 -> -0.03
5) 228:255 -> 0.30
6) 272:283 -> -0.09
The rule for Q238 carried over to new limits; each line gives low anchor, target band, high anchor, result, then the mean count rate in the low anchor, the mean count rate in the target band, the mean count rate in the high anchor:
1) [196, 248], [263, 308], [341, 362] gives -0.8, 409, 435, 445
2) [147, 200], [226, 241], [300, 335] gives 1.4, 366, 359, 440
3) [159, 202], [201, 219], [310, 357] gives -4.6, 362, 473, 441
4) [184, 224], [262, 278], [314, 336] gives 1.6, 454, 401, 438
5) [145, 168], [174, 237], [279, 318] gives -3.1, 373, 419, 448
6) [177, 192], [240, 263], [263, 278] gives 7.4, 363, 269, 405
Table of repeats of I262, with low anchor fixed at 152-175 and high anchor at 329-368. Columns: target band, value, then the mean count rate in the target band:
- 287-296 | -0.132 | 459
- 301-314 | -0.064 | 441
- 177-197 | -0.122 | 382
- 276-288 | -0.125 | 449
